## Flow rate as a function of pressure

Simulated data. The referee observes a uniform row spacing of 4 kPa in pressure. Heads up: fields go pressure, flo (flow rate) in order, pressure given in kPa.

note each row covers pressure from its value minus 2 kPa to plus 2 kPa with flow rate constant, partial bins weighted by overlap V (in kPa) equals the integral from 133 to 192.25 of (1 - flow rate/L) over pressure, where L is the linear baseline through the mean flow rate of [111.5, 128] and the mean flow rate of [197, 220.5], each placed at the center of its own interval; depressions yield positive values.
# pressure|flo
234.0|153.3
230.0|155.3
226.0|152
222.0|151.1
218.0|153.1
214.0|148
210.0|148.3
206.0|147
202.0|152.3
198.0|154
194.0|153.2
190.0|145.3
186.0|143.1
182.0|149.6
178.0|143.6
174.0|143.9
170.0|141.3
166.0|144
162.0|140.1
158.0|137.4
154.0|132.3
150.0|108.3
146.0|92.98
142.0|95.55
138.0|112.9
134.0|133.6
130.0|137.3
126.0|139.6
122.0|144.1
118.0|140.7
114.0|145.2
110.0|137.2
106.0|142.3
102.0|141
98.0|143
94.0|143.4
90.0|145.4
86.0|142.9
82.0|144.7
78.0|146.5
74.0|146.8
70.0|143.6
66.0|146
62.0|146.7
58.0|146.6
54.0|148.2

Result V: 6.2 kPa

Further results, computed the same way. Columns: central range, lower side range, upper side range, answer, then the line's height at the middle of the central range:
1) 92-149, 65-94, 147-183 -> 3.8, 141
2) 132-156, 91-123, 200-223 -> 5.3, 145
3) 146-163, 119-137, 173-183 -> 2.1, 142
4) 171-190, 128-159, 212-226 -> -1.5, 134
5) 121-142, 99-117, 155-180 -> 1.8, 141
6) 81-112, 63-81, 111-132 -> 0.2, 143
